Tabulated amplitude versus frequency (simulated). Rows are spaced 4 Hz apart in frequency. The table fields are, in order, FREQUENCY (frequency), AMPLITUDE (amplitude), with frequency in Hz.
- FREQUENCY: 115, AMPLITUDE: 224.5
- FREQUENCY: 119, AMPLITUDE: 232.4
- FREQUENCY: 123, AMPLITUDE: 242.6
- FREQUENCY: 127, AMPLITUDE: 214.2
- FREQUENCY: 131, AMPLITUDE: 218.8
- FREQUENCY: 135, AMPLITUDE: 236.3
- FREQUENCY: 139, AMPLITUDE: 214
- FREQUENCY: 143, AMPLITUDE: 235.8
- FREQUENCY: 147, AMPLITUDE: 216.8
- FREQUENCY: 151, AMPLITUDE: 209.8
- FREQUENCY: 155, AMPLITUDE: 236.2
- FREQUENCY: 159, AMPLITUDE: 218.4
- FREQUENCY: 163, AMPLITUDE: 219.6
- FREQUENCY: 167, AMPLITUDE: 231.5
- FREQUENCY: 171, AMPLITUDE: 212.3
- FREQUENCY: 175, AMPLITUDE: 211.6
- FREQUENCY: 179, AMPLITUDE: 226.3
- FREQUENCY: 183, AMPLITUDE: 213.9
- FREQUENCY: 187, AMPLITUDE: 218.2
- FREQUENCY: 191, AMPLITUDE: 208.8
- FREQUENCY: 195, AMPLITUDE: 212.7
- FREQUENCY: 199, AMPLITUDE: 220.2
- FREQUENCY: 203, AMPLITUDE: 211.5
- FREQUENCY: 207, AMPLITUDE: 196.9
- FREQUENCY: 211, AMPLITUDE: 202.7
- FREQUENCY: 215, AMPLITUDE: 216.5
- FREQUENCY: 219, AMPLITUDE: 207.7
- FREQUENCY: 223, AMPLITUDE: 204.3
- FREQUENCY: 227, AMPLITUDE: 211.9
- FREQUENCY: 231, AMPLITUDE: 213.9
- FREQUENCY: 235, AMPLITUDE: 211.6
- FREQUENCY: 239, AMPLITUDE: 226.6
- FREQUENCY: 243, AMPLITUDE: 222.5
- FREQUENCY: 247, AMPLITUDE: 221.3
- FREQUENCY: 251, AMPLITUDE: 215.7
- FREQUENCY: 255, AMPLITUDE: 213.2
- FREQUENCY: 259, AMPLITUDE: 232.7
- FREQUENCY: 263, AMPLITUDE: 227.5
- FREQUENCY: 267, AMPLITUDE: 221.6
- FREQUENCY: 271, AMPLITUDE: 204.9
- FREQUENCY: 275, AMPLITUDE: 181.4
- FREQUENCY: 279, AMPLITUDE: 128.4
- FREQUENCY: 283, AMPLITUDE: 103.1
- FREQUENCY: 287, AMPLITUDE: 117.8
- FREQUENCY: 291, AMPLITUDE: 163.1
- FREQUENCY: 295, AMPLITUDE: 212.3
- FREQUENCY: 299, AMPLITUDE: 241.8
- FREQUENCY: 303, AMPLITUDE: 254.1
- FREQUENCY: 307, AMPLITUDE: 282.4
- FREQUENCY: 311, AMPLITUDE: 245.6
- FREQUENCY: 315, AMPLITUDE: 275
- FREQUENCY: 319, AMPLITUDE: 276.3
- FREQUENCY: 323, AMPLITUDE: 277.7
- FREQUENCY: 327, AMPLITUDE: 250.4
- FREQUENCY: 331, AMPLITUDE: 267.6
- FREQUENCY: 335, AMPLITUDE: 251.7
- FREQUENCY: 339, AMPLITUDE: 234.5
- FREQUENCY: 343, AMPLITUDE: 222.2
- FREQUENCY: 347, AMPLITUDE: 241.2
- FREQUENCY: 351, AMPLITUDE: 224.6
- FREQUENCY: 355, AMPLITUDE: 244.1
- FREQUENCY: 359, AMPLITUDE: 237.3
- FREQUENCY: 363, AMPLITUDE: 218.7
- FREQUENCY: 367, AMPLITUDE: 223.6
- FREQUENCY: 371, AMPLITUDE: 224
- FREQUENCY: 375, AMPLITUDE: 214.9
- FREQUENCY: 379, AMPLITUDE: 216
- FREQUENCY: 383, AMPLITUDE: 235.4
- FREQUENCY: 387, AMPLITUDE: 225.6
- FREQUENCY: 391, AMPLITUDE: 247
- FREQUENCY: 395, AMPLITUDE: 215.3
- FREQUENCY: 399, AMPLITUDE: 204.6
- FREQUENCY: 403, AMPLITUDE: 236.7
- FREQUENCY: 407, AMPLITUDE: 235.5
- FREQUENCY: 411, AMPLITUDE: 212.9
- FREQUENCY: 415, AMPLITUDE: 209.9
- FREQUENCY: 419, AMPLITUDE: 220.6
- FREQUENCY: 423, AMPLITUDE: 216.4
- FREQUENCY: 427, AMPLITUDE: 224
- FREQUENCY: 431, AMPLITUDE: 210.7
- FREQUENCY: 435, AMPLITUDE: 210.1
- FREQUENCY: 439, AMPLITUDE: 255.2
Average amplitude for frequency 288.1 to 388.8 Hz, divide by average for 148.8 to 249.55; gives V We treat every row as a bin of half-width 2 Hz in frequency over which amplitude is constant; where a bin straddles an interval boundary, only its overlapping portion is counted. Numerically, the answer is 1.10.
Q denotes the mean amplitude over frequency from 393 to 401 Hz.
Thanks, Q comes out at 210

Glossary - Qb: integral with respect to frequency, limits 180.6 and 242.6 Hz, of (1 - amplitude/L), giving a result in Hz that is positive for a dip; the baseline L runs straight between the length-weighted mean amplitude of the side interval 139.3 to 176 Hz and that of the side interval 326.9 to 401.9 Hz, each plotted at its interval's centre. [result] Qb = 3.2 Hz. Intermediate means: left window 221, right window 231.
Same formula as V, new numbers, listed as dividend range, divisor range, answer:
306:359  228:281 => 1.20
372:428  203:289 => 1.12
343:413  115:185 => 1.02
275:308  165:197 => 0.85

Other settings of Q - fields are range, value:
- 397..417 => 220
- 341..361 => 234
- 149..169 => 223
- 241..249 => 222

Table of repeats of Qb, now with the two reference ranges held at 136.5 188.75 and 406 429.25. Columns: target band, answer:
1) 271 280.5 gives 2.3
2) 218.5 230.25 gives 0.6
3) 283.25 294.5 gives 3.9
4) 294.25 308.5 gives -1.9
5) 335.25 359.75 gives -1.7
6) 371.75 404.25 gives -0.7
